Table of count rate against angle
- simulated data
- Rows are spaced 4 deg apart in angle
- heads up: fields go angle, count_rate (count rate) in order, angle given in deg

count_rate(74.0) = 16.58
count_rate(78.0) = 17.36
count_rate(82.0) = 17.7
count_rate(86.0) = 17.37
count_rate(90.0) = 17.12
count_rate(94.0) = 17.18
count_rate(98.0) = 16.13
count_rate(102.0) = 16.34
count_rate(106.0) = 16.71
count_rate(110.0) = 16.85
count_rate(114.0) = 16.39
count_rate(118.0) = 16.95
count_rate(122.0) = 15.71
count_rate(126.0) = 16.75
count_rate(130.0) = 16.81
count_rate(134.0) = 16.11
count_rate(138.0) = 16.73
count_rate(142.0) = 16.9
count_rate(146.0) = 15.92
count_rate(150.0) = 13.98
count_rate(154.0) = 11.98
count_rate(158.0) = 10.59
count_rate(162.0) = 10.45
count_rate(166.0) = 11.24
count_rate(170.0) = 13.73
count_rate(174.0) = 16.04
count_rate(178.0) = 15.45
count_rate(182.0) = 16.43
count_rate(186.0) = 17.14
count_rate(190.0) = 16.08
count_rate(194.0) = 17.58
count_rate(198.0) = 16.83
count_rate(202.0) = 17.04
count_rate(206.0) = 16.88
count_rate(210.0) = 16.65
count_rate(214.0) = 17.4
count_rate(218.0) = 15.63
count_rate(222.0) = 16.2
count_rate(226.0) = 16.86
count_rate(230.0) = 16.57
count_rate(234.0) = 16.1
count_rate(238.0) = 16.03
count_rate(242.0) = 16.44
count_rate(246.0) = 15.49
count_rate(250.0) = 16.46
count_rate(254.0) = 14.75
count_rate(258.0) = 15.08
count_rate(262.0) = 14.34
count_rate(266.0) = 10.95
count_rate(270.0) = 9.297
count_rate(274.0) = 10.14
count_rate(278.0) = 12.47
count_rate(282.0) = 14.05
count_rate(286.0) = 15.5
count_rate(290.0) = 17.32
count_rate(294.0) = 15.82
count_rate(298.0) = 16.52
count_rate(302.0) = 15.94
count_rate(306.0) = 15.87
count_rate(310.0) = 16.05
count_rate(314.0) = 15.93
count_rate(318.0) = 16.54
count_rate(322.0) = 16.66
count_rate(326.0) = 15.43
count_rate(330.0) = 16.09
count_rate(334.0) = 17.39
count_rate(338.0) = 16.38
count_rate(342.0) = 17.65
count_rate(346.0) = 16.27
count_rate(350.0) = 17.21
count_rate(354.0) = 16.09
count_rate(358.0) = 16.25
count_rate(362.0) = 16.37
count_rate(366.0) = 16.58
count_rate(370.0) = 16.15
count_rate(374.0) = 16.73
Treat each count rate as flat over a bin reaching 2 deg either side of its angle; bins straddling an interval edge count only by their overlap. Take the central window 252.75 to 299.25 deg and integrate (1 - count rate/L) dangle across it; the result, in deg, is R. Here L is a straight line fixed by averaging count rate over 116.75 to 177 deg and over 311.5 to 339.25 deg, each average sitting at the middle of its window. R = 6.1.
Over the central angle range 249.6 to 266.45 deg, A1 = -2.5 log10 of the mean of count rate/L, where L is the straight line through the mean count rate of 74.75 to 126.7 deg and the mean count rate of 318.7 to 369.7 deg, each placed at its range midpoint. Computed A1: 0.15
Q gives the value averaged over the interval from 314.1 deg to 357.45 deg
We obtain 16.5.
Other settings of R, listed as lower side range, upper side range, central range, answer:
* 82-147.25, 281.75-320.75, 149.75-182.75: 6.6 deg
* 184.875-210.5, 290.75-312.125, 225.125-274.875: 5.9 deg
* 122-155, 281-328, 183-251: -2.9 deg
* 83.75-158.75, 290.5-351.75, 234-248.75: 0.2 deg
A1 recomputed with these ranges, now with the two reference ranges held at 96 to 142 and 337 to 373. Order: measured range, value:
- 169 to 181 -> 0.08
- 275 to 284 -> 0.27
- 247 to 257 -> 0.07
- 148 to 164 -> 0.37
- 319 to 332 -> 0.03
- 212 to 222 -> 0.01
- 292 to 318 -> 0.03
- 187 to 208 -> -0.02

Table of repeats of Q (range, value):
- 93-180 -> 15.2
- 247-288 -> 13.4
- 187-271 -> 15.7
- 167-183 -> 15.1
